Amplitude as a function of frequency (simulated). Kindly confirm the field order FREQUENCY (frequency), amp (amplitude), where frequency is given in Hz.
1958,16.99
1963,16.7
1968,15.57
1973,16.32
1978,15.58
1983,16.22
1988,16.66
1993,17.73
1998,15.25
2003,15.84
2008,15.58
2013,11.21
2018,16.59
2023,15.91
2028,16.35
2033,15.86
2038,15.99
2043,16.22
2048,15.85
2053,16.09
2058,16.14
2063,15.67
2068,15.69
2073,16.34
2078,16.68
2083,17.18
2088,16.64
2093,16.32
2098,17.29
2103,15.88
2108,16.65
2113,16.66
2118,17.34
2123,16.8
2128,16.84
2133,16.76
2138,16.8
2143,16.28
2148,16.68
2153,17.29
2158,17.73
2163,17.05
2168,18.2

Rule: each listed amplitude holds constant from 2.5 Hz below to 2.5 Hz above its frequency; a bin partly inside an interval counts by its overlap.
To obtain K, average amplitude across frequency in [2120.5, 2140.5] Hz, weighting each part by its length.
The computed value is 16.8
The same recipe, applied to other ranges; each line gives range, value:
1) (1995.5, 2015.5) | 14.5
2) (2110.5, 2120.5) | 17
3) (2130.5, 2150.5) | 16.6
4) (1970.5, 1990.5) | 16.2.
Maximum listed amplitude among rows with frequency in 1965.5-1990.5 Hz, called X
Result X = 16.66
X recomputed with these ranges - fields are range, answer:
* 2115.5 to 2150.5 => 17.34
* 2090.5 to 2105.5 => 17.29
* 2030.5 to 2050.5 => 16.22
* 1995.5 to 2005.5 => 15.84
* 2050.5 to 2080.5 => 16.68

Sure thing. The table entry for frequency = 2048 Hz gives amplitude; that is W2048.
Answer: 15.85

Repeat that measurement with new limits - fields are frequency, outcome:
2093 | 16.32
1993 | 17.73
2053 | 16.09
